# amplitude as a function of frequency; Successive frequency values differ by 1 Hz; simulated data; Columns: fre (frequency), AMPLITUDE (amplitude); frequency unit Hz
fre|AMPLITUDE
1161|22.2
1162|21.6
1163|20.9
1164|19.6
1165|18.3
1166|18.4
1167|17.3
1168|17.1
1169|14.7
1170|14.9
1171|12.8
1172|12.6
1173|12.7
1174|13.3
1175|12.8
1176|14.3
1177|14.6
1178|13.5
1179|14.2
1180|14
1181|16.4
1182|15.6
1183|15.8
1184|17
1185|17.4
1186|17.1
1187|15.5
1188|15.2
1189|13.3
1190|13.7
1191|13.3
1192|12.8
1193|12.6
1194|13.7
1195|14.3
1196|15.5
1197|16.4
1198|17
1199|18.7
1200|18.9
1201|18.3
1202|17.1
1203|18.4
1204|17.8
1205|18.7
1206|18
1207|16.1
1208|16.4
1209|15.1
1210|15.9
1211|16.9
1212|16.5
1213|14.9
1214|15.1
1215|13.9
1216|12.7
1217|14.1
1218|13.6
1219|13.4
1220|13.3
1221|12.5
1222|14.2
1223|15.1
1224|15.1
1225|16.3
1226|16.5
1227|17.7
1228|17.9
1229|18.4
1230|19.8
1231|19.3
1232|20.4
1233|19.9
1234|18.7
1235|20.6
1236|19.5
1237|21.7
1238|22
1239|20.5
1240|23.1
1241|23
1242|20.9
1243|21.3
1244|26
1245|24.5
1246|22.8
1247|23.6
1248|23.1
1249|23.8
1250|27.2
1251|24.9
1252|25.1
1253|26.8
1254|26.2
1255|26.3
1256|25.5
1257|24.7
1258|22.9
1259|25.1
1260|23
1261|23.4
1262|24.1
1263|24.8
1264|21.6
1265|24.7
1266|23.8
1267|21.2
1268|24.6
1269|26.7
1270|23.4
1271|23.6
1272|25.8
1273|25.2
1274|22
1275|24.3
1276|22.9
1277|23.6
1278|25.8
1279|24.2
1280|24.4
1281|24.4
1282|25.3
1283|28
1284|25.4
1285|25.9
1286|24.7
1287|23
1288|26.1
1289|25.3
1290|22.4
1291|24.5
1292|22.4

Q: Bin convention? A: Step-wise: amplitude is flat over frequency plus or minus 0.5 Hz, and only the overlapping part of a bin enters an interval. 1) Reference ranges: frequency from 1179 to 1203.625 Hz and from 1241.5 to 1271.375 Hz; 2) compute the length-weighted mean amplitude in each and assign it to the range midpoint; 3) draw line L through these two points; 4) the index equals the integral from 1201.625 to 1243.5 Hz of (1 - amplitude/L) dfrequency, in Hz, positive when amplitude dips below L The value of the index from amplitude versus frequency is 5.0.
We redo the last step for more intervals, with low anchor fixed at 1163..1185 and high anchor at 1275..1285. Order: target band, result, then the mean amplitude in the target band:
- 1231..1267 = -1.7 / 23.2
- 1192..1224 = 4.9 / 15.6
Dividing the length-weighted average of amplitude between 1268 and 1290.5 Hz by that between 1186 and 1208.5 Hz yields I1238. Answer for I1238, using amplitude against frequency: 1.54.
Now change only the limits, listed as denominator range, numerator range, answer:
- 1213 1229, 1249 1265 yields 1.66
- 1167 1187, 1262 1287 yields 1.64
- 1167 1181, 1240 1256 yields 1.72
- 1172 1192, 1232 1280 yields 1.61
